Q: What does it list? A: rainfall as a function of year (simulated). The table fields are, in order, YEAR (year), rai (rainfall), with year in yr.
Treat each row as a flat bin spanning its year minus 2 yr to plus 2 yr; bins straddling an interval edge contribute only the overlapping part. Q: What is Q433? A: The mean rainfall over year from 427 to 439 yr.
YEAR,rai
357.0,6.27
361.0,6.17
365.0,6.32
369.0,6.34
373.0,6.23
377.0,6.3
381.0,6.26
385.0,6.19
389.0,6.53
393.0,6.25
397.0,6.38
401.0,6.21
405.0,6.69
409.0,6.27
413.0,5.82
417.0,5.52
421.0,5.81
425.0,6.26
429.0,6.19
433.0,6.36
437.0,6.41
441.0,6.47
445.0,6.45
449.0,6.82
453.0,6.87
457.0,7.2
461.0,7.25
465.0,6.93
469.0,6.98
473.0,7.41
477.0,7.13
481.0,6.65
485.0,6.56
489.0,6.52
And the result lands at 6.32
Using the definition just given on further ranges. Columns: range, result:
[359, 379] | 6.27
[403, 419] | 6.08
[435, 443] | 6.44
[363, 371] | 6.33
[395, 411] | 6.39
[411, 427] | 5.85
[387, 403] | 6.34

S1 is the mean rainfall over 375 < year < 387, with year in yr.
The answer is 6.25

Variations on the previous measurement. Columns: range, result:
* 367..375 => 6.29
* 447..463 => 7.04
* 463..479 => 7.11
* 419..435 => 6.16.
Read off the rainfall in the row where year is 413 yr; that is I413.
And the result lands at 5.82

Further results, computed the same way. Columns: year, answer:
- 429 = 6.19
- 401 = 6.21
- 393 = 6.25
